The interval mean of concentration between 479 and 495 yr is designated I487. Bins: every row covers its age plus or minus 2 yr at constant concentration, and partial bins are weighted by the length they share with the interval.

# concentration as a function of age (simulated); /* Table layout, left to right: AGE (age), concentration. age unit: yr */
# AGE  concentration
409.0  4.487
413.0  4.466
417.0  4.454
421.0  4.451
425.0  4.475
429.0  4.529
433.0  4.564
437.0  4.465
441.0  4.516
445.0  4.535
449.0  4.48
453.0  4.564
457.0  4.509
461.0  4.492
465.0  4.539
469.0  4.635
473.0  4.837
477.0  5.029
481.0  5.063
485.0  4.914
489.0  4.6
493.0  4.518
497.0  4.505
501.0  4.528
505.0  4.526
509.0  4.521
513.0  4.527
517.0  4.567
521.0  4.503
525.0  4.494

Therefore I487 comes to 4.77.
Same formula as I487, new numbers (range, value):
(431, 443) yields 4.51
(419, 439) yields 4.5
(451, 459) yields 4.54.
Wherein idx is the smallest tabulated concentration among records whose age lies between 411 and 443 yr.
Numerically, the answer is 4.451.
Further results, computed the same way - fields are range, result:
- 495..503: 4.505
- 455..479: 4.492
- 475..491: 4.6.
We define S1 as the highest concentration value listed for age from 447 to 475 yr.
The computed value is 4.837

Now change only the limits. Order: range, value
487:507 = 4.6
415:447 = 4.564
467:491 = 5.063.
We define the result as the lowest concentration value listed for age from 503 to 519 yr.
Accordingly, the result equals 4.521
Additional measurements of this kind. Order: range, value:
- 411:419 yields 4.454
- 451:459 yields 4.509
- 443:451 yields 4.48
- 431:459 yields 4.465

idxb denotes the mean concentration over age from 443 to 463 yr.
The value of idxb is 4.52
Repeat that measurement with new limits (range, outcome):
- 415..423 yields 4.45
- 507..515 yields 4.52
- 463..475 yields 4.67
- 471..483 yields 4.98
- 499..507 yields 4.53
